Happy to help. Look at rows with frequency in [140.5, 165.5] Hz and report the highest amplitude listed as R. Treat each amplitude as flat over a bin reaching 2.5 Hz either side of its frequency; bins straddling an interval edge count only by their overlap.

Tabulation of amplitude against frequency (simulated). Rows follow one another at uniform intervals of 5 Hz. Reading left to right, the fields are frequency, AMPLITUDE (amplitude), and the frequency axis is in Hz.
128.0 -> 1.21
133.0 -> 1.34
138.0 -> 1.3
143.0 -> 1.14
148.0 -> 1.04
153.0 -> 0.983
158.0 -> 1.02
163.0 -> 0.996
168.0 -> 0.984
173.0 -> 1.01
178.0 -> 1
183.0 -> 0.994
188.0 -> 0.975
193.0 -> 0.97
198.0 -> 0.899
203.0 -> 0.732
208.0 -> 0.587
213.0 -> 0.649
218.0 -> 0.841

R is 1.14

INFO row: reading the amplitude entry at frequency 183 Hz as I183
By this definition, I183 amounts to 0.994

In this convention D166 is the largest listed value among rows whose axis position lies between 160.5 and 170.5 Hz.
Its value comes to 0.996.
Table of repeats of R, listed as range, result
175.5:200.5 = 1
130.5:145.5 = 1.34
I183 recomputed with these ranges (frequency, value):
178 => 1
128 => 1.21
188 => 0.975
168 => 0.984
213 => 0.649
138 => 1.3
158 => 1.02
